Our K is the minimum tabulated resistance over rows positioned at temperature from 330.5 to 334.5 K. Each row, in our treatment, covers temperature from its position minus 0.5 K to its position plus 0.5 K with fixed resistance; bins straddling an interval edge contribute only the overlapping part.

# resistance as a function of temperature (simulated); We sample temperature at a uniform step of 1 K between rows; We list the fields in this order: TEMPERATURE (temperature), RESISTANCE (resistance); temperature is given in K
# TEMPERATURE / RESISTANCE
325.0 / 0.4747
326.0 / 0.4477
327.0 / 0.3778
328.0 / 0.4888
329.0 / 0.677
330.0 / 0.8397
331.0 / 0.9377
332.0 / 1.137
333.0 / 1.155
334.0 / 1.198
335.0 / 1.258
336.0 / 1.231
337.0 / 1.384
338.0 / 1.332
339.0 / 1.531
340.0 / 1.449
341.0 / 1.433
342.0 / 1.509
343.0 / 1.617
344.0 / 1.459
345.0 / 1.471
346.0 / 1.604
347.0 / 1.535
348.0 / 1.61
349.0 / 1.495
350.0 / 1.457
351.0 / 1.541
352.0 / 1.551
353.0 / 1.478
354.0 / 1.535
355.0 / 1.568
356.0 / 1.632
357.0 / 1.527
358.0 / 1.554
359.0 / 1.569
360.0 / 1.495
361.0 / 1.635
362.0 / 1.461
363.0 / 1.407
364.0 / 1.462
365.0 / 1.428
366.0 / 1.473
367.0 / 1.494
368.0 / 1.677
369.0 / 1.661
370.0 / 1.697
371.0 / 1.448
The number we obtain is 0.9377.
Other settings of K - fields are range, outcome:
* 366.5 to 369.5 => 1.494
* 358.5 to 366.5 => 1.407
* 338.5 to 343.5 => 1.433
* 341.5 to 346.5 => 1.459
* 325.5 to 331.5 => 0.3778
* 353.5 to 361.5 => 1.495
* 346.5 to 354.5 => 1.457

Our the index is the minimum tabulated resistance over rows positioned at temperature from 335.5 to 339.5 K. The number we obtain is 1.231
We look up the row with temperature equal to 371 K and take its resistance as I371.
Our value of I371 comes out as 1.448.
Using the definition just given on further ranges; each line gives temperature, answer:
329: 0.677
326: 0.4477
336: 1.231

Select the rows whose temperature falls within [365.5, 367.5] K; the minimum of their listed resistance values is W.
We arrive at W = 1.473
